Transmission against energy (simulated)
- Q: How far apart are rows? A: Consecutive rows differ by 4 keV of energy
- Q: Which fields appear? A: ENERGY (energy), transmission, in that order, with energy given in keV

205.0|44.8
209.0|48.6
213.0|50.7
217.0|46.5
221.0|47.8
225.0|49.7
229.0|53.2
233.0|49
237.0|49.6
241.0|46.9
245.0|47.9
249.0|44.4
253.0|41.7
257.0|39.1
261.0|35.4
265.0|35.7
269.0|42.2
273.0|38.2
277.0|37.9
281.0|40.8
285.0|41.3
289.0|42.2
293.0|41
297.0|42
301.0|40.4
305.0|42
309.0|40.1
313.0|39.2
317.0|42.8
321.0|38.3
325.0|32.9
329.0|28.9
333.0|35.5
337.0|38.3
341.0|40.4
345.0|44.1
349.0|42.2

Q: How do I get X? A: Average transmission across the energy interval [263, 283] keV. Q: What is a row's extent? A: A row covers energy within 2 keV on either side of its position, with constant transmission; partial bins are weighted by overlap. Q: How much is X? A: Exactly 39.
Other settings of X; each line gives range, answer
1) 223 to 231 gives 51.5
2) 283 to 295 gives 41.5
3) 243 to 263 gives 41.7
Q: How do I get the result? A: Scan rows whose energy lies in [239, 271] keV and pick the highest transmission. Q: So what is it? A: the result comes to 47.9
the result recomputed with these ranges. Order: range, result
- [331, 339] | 38.3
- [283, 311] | 42.2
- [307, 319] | 42.8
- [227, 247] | 53.2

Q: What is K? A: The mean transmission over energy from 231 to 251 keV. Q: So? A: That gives 47.6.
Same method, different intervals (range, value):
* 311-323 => 40.1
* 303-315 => 40.4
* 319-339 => 34.8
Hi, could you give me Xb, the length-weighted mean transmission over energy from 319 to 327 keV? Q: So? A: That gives 35.6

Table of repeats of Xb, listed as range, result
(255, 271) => 38.1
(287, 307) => 41.5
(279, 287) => 41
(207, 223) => 48.4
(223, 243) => 49.7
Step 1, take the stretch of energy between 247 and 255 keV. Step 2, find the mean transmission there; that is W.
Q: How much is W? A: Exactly 43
